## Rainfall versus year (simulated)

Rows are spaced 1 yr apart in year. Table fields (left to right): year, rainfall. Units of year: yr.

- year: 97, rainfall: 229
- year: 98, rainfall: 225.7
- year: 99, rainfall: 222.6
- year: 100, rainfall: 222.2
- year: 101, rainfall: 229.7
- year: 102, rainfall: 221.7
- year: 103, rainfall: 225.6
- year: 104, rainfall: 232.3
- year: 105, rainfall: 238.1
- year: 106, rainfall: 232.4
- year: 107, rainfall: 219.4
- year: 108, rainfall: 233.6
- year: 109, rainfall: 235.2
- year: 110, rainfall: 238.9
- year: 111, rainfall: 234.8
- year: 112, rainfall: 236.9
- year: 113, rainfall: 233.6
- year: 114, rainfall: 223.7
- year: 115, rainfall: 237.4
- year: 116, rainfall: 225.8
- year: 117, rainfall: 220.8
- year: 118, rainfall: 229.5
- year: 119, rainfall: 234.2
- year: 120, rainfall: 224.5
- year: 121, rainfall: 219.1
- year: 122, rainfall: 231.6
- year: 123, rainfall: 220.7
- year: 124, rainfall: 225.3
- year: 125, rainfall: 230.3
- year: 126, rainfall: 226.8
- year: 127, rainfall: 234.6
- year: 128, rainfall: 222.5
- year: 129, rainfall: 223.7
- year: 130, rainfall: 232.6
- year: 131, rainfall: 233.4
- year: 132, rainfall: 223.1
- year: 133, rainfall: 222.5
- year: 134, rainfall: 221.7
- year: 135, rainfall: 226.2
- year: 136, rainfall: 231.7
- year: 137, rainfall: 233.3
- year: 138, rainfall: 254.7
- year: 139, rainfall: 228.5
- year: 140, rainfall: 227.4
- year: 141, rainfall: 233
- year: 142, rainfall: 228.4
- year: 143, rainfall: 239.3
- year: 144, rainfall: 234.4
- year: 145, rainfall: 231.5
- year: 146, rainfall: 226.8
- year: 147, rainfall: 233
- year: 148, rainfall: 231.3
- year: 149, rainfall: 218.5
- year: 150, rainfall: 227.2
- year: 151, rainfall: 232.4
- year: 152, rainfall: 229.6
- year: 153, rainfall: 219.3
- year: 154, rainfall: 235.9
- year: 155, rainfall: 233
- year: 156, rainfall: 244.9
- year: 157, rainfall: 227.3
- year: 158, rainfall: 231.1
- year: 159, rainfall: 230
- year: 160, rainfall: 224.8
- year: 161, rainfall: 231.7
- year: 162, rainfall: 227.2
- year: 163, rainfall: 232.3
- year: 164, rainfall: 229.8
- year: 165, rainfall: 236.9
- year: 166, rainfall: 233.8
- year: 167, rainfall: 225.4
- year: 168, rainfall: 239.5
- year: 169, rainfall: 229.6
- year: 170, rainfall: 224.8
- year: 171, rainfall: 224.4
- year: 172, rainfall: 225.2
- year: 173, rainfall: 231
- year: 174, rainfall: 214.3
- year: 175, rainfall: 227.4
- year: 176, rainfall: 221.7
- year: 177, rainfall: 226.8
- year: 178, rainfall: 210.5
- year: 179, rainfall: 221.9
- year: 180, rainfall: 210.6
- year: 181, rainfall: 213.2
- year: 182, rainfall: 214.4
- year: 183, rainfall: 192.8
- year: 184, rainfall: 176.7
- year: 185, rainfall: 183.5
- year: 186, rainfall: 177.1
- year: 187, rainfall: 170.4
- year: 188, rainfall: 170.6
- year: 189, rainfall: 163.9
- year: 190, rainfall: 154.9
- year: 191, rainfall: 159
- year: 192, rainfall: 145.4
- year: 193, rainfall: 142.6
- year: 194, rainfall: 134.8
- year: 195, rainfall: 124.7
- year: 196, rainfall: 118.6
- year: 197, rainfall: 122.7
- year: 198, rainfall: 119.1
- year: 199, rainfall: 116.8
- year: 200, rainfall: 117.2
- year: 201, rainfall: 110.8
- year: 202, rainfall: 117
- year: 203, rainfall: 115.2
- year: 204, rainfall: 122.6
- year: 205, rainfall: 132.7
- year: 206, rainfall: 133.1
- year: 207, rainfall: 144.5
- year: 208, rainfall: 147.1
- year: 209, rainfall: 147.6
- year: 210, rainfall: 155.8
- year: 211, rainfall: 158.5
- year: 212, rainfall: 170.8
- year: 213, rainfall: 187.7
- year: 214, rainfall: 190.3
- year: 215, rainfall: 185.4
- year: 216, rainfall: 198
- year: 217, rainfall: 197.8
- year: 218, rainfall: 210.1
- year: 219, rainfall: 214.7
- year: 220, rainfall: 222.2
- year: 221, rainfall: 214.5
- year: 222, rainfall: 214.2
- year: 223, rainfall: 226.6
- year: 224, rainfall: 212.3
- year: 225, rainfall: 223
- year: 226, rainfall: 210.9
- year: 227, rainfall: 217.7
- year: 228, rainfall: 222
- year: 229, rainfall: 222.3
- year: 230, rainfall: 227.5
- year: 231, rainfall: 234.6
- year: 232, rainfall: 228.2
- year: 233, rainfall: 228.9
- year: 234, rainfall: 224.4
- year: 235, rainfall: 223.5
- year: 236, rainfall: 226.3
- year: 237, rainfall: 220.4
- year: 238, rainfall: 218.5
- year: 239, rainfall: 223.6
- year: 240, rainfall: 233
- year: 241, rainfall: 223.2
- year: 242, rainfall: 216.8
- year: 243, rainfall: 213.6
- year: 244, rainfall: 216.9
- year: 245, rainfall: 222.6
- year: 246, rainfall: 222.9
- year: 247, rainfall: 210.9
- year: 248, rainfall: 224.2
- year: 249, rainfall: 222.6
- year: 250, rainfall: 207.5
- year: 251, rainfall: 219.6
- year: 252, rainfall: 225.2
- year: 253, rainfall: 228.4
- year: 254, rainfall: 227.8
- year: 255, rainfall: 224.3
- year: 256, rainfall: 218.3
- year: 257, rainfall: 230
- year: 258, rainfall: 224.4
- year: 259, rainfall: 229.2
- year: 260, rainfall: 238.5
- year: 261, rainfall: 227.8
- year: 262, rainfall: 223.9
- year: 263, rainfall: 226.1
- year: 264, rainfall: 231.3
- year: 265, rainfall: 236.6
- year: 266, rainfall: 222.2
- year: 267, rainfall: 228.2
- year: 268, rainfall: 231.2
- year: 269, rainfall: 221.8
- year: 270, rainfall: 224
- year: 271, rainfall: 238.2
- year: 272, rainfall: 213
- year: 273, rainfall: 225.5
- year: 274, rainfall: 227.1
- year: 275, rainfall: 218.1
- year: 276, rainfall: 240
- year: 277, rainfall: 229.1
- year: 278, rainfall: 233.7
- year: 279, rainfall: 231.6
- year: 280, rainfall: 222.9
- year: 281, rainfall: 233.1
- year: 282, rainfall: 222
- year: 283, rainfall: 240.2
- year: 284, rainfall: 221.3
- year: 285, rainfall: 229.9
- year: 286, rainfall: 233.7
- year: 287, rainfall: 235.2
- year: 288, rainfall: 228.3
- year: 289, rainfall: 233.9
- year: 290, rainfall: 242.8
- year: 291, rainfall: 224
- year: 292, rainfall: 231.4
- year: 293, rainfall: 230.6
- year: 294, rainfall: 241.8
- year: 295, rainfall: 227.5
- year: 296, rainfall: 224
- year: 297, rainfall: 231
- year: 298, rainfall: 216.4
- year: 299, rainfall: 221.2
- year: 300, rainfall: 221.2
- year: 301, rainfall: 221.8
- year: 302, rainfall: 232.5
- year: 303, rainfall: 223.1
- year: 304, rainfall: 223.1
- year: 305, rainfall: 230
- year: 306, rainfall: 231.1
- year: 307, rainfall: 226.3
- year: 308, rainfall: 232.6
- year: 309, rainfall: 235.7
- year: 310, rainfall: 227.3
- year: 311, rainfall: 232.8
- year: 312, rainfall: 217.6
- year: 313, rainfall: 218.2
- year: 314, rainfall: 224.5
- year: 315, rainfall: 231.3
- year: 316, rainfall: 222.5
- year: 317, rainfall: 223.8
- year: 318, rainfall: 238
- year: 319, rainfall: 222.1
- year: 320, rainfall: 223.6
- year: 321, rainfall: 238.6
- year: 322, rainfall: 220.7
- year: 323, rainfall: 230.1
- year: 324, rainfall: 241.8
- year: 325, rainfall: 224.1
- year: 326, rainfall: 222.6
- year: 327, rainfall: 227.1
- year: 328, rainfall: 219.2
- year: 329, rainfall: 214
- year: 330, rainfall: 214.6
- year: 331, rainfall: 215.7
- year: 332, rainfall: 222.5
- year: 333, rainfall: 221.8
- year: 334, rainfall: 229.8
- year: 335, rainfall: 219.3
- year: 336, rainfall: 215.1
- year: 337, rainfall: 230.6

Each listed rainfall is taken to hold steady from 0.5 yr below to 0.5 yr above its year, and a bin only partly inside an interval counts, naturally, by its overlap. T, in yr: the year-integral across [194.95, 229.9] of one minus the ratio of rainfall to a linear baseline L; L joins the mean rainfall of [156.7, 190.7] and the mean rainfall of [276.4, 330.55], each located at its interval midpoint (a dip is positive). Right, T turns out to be 7.5 yr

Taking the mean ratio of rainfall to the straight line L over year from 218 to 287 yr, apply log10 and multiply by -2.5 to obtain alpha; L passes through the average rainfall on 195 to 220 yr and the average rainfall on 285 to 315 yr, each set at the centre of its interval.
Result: -0.19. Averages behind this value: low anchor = 152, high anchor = 228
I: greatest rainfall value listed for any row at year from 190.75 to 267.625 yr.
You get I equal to 238.5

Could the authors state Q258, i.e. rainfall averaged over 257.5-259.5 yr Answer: 227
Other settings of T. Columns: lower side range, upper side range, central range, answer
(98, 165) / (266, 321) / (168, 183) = 0.6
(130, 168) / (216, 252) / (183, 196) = 3.9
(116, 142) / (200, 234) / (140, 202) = 2.1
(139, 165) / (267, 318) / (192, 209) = 7.6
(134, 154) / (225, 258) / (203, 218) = 4.2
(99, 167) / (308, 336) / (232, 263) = 0.5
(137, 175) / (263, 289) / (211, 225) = 1.7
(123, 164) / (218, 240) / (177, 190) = 2.0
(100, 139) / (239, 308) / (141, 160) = -0.2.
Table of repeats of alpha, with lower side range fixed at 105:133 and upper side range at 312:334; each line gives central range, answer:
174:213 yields 0.373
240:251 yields 0.036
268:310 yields -0.016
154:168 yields -0.017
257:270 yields -0.012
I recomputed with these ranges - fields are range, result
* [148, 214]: 244.9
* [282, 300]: 242.8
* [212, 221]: 222.2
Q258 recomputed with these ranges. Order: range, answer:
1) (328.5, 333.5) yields 218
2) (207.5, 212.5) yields 156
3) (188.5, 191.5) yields 159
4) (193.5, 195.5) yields 130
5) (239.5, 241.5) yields 228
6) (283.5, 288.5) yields 230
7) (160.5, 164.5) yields 230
